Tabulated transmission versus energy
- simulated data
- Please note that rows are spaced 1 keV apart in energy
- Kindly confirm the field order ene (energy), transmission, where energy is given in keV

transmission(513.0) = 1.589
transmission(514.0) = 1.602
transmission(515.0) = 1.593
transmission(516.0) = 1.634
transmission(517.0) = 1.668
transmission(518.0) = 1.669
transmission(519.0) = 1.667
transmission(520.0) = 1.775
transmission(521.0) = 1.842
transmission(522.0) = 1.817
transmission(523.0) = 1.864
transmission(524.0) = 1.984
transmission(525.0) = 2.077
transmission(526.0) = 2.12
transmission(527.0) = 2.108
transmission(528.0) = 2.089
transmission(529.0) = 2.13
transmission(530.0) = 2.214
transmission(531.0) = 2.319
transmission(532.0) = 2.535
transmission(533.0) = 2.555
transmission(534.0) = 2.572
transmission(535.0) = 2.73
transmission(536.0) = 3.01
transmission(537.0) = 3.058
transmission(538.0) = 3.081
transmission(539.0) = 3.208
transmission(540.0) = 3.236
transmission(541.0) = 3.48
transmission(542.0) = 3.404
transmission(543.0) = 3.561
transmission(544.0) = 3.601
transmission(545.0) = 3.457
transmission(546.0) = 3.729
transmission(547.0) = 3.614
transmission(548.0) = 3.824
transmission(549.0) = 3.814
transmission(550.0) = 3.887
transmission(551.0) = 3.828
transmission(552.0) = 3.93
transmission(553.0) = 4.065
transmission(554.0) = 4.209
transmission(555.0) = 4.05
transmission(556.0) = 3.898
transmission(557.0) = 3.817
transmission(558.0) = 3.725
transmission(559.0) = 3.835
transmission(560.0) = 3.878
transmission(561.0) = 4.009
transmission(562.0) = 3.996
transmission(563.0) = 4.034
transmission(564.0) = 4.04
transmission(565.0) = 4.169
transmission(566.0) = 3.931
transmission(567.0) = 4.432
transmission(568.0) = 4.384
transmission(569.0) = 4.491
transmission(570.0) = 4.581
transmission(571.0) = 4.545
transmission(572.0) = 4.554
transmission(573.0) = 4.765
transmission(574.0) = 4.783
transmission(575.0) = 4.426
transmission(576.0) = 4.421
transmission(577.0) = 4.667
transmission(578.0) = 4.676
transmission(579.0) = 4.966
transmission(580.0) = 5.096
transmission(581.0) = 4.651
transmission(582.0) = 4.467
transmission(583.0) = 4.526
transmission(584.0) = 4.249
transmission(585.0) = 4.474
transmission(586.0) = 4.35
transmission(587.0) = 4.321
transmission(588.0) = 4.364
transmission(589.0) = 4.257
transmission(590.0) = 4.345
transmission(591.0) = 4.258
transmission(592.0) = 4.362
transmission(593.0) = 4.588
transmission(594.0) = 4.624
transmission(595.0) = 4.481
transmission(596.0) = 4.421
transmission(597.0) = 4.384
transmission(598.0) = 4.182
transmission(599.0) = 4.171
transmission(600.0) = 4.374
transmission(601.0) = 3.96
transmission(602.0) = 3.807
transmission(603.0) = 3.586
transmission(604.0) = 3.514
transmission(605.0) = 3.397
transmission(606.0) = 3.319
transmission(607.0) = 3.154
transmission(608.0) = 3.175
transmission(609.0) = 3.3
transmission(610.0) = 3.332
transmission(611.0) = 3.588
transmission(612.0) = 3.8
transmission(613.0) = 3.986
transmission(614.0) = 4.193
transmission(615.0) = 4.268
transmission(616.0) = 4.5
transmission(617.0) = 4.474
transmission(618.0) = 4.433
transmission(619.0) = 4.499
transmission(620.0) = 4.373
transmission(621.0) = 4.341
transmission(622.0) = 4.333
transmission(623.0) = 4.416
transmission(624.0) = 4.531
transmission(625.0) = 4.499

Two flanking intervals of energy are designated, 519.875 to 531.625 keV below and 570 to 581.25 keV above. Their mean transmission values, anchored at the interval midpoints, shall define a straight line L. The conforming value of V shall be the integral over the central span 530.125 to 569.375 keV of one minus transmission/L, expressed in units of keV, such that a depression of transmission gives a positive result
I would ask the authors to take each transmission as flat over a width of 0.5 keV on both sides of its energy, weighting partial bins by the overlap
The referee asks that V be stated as -3.8 keV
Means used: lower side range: 2.04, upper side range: 4.68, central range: 3.61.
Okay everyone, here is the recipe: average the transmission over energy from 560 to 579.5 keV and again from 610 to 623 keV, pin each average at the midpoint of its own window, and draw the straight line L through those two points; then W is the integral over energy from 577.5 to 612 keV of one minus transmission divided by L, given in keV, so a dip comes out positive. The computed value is 1.3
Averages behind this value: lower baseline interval 4.4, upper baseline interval 4.2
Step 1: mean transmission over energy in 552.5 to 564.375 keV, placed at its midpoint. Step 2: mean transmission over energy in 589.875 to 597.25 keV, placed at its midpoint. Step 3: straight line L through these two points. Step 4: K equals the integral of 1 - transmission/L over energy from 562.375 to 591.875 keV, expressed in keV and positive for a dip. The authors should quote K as -1.7 keV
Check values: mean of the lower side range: 3.96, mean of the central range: 4.45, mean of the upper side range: 4.44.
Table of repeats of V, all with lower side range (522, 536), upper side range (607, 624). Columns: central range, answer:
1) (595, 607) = -0.5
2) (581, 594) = -3.5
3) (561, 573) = -4.9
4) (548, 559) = -4.5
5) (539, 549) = -3.7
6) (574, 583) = -3.8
